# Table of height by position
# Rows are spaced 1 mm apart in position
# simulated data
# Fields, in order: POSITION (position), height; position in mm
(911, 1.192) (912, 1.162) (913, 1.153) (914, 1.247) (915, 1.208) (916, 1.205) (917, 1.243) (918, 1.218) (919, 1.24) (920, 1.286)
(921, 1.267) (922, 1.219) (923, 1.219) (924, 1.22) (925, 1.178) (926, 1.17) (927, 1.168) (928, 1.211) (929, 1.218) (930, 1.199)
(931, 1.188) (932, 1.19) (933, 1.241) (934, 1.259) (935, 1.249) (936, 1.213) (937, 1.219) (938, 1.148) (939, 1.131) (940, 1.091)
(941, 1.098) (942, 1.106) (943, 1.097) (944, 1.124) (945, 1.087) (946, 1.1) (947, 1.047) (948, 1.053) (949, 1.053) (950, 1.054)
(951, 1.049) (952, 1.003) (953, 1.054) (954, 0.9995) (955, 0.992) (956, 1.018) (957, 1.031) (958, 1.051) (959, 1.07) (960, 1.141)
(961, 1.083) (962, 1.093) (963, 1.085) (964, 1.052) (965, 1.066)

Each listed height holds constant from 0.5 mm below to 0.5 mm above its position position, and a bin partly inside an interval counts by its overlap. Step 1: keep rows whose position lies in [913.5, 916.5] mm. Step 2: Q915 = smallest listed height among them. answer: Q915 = 1.205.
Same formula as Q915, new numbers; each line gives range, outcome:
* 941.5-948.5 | 1.047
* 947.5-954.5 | 0.9995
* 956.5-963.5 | 1.031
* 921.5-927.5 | 1.168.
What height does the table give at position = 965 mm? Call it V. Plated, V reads 1.066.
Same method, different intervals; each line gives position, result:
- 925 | 1.178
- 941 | 1.098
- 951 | 1.049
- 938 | 1.148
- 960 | 1.141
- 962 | 1.093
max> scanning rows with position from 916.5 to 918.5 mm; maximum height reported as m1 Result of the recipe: 1.243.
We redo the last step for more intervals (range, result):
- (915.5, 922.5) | 1.286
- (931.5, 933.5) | 1.241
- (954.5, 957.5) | 1.031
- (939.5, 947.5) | 1.124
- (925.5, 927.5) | 1.17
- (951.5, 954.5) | 1.054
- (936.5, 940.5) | 1.219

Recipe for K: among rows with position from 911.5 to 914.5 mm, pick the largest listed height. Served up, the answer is 1.247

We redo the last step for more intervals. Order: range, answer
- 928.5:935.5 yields 1.259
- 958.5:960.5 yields 1.141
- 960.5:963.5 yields 1.093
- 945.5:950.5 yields 1.1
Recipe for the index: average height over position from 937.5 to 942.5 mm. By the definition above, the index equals 1.11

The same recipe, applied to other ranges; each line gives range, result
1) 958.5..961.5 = 1.1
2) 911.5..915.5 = 1.19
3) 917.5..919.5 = 1.23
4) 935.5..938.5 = 1.19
